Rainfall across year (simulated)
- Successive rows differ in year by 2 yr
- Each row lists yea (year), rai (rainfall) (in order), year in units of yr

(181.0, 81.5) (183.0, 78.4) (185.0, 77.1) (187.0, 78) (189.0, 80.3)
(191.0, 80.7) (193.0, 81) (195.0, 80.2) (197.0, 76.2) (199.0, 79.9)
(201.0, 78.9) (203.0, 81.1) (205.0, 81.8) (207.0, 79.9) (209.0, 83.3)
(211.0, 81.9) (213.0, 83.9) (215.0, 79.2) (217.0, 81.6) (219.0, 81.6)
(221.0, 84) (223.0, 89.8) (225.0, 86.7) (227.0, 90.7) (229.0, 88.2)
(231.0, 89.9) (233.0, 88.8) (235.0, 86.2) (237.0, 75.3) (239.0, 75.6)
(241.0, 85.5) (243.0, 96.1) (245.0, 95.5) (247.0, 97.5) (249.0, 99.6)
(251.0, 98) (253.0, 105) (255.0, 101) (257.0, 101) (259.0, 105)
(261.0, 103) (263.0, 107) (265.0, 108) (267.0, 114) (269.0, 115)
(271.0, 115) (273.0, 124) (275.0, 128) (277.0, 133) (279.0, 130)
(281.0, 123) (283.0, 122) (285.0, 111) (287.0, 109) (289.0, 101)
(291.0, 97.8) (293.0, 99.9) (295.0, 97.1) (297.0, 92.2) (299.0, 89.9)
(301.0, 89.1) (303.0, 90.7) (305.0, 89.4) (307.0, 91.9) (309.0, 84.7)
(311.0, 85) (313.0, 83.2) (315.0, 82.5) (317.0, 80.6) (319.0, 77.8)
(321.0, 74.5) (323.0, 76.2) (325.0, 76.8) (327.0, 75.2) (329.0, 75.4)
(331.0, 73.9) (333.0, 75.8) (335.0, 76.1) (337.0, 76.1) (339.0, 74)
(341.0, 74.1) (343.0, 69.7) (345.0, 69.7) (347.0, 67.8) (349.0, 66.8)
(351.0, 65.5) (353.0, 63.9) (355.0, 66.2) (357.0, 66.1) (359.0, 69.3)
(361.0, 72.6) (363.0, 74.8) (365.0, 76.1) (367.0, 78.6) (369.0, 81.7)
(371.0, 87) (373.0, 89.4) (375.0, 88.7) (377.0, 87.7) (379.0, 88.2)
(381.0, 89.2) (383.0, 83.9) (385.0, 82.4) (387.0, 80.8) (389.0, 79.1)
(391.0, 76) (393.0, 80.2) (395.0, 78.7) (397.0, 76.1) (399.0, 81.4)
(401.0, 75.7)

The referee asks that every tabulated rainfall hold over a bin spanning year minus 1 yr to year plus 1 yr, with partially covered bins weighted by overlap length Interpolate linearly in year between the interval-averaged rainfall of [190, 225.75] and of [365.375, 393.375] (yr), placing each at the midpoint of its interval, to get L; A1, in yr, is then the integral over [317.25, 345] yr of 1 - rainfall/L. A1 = 2.7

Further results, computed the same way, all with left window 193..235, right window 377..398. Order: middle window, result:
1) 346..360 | 2.7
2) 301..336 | 0.7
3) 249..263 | -3.3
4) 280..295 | -4.6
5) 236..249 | -0.8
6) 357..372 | 1.0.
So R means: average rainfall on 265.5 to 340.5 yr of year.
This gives 94.8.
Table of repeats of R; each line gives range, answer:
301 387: 78.2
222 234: 89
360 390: 82.7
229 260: 93.2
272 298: 113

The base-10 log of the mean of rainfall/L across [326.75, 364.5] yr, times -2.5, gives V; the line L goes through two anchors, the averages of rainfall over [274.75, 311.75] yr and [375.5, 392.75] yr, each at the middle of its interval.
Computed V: 0.28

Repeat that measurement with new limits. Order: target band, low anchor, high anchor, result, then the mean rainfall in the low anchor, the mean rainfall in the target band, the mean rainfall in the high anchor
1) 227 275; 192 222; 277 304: -0.06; 81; 99.3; 105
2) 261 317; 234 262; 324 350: -0.22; 94.6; 104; 73.2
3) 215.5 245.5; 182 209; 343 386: -0.09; 79.6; 86.1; 76.8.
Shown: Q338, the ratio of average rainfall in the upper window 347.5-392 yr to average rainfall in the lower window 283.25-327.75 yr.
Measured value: 0.87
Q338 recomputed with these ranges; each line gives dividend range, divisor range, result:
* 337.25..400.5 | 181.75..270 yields 0.87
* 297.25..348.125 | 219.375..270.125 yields 0.83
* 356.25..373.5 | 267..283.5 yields 0.63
